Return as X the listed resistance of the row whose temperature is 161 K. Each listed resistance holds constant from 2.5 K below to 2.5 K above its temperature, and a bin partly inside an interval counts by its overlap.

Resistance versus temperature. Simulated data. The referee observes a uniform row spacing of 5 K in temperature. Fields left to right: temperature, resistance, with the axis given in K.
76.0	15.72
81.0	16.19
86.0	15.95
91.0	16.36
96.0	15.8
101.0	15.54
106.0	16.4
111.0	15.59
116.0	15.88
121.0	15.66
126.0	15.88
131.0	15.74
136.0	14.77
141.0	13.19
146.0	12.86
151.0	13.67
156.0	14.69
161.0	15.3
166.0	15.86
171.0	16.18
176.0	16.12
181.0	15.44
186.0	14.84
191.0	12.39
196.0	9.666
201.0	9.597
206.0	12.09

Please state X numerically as 15.3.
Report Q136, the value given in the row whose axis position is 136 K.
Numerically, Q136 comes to 14.77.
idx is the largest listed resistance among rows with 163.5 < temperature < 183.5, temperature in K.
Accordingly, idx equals 16.18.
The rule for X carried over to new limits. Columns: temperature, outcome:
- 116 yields 15.88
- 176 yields 16.12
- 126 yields 15.88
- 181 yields 15.44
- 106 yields 16.4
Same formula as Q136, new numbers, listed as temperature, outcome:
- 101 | 15.54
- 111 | 15.59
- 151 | 13.67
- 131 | 15.74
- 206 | 12.09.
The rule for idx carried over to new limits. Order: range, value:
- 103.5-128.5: 16.4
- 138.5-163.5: 15.3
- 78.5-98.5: 16.36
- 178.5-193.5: 15.44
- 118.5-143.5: 15.88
